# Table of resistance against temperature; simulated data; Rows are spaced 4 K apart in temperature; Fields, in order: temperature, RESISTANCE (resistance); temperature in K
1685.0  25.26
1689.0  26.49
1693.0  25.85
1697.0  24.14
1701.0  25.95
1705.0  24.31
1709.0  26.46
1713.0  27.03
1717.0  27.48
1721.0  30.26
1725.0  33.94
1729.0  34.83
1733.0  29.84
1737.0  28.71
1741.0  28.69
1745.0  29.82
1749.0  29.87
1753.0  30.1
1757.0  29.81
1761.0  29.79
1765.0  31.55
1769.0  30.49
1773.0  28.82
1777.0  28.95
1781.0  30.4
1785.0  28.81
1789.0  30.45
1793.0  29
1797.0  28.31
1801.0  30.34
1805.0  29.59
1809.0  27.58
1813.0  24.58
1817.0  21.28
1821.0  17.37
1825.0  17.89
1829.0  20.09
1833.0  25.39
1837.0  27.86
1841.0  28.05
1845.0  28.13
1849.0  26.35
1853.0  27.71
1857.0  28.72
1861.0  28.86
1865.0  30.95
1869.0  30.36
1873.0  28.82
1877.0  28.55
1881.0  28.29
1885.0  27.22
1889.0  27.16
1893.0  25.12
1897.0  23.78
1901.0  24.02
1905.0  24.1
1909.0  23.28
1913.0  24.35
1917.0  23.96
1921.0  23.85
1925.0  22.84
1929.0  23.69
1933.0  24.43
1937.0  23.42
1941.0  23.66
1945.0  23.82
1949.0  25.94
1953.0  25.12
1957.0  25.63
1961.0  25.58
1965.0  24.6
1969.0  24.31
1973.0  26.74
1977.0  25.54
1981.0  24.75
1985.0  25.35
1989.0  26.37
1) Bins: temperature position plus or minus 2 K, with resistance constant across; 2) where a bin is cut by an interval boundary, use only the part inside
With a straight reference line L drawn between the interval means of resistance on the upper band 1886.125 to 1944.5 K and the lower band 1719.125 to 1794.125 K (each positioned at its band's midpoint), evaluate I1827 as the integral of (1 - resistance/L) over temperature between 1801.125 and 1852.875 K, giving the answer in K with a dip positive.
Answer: 5.03 K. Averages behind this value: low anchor 30.2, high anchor 24.2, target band 24.8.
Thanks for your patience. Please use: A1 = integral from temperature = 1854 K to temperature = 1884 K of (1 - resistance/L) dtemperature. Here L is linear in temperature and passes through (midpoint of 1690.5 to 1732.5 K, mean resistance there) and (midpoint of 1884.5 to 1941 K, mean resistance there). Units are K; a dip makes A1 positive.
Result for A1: -4.8 K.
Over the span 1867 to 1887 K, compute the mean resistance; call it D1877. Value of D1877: 28.6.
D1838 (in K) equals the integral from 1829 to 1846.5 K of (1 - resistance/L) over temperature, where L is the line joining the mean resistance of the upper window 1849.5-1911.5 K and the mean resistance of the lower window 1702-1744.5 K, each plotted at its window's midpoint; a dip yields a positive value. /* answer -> 0.71 K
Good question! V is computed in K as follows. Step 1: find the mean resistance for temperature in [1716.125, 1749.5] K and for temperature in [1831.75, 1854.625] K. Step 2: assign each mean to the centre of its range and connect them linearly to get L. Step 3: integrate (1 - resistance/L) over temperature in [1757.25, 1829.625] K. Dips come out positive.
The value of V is 4.1 K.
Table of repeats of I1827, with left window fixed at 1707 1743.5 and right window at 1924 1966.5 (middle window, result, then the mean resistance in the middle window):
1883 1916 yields 0.9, 24.9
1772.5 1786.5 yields -0.4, 29.3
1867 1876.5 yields -1.2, 29.4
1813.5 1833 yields 5.1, 20.2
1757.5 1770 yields -0.8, 30.5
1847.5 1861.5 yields -0.7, 27.9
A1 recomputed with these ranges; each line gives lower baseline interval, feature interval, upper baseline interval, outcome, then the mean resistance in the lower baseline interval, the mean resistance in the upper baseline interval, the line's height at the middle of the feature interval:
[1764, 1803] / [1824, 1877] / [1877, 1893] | 1.9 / 29.7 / 27.4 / 28.2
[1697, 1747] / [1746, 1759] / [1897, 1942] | -0.9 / 28.8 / 23.8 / 28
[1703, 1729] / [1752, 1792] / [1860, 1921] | -2.7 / 28.8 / 26.5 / 28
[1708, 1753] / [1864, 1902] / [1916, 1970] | -2.2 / 29.8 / 24.4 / 25.9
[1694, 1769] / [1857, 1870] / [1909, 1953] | -2.1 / 29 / 24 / 25.7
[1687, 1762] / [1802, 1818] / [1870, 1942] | 0.4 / 28.6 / 25.1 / 27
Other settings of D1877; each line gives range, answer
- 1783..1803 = 29.4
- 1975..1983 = 25.1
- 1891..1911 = 24.1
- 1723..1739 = 31.8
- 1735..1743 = 28.7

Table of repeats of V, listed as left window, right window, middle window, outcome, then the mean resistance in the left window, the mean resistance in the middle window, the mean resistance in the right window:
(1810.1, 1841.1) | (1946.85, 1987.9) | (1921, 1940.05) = 0.8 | 22.6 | 23.6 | 25.4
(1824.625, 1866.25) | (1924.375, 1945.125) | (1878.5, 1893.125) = -1.1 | 26.6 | 27.2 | 23.7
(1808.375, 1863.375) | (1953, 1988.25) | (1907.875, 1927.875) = 1.2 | 25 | 23.7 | 25.3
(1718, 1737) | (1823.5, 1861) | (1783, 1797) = -0.4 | 31.6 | 29.3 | 25.9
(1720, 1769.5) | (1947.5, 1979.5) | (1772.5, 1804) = 0.2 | 30.6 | 29.4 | 25.4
